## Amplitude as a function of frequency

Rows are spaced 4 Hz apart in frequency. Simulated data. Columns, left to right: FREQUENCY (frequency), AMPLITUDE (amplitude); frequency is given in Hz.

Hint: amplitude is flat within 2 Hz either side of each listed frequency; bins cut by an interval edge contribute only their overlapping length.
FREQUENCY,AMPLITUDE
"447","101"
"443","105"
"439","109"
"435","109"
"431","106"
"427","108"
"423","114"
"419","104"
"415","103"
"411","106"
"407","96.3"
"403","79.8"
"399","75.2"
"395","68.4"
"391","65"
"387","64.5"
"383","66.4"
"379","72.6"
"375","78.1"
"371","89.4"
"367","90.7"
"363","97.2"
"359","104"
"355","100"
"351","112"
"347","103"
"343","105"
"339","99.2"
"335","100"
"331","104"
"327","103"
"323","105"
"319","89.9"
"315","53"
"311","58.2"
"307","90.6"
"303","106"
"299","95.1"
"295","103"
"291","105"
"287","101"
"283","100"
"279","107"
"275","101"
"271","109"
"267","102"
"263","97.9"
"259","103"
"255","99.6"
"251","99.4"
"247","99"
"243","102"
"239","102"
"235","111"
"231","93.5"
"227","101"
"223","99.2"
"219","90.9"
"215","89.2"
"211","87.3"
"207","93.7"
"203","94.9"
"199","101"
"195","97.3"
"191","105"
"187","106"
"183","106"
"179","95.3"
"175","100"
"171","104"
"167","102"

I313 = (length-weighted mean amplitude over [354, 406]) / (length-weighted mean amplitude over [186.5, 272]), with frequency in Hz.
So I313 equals 0.8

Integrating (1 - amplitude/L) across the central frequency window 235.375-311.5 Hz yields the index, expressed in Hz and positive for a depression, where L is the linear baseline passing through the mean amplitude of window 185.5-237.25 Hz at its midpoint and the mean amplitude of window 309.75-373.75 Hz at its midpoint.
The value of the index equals -3.0 Hz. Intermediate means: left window 97.6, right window 94.8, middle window 100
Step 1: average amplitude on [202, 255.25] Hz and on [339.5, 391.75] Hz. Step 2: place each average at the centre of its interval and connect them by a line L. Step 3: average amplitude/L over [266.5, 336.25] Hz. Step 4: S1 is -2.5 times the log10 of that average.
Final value -0.04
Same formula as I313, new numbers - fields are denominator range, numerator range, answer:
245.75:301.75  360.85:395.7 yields 0.76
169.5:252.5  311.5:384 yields 0.94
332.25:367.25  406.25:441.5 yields 1.05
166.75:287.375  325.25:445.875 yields 0.95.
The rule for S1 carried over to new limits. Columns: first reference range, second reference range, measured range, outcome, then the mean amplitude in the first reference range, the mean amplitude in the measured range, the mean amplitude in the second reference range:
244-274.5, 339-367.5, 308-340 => 0.15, 101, 88.8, 102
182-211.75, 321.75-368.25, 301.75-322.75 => 0.25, 99.1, 80.7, 102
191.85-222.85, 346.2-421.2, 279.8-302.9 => -0.12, 94.2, 102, 88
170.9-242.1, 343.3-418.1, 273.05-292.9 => -0.10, 98.6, 103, 88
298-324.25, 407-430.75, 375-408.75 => 0.34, 84.5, 73.6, 106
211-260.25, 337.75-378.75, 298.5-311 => 0.07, 98.6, 91.2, 96.8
